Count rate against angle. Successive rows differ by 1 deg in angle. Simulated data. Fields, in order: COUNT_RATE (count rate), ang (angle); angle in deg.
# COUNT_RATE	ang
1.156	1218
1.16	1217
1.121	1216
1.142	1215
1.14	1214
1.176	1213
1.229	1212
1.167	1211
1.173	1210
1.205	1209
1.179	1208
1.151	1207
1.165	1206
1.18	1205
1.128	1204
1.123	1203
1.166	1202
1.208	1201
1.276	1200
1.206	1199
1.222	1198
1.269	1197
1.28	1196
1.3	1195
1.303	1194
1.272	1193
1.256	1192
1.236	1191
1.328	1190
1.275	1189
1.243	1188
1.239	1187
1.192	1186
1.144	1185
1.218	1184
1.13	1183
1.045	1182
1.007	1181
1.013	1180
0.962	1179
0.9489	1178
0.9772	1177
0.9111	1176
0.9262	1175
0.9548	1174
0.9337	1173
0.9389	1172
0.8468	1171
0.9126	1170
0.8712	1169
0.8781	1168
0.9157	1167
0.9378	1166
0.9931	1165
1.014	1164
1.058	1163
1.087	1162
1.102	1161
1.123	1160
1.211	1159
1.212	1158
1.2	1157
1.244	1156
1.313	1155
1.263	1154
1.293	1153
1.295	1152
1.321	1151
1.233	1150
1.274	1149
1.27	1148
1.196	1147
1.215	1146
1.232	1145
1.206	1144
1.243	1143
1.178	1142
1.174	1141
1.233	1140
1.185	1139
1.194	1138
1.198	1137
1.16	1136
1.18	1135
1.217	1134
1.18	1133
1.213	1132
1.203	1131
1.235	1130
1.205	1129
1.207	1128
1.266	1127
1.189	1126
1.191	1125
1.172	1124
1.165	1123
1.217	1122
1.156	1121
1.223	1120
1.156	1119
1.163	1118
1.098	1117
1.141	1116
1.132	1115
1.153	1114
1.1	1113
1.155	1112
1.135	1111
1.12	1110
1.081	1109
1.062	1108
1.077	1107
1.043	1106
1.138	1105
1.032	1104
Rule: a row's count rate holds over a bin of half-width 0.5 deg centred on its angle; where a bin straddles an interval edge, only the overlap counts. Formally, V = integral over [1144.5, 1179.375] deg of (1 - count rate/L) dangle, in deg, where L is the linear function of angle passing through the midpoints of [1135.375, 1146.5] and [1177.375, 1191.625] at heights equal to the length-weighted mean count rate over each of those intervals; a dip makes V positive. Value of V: 2.6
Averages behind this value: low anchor 1.2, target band 1.09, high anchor 1.14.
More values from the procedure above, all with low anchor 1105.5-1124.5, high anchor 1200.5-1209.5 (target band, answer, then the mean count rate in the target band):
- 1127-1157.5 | -2.2 deg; 1.23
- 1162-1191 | 3.1 deg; 1.03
